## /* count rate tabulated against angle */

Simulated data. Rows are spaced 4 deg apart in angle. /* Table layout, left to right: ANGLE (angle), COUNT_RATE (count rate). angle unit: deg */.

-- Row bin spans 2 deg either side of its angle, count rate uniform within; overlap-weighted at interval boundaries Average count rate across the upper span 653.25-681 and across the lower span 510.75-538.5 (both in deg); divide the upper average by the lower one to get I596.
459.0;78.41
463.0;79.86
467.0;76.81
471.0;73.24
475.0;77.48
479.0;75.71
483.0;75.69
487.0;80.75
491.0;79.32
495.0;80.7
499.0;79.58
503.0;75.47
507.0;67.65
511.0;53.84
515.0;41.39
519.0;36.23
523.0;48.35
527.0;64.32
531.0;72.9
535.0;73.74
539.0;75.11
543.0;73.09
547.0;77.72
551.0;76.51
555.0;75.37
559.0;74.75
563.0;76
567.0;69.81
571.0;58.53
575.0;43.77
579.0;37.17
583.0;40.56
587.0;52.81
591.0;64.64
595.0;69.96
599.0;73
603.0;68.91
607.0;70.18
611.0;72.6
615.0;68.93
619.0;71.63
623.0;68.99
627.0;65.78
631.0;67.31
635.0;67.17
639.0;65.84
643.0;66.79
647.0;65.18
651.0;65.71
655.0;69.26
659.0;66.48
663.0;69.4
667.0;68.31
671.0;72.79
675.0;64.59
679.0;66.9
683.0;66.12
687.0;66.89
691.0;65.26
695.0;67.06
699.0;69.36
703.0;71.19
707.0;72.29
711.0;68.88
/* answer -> 1.20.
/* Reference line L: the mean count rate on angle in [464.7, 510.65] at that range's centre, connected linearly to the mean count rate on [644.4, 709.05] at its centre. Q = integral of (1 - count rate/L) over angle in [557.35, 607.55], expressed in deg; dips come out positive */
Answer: 7.4 deg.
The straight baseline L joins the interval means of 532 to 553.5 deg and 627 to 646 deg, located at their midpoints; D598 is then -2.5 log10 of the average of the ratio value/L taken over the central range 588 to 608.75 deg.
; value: 0.02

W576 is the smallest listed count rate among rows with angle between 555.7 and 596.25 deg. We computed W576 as 37.17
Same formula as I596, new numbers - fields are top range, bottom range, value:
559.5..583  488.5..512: 0.77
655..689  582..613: 1.05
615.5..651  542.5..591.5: 1.07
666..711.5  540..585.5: 1.07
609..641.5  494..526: 1.14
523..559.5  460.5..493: 0.93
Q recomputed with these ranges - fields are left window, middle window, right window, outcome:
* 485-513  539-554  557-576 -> -1.7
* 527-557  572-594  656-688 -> 7.0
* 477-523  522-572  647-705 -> -3.0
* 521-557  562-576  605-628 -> 1.6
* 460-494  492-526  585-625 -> 6.4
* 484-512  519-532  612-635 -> 2.9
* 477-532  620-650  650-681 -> 0.4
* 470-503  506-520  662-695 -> 4.9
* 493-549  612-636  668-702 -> -0.6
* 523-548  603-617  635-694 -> -0.4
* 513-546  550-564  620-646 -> -2.9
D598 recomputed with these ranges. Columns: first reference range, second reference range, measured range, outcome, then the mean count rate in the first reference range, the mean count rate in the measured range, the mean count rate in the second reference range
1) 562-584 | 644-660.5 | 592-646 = -0.128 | 53.9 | 68.9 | 66.7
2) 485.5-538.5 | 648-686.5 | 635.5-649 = 0.021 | 65.8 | 66.1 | 67.6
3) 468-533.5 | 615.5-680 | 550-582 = 0.082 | 67.8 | 62.9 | 67.7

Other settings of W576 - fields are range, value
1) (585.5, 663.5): 52.81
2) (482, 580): 36.23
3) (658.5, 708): 64.59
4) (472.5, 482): 75.71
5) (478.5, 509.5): 67.65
